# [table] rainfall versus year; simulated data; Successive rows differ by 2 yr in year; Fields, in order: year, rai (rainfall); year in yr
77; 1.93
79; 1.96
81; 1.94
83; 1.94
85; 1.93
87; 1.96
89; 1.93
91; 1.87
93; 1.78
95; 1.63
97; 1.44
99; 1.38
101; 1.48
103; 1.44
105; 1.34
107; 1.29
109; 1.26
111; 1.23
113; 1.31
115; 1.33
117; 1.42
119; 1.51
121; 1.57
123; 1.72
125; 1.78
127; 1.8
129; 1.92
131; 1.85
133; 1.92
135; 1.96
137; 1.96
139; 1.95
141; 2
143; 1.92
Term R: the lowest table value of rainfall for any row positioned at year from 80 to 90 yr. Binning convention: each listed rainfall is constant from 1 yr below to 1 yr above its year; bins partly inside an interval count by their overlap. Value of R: 1.93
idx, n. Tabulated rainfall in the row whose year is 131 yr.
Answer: 1.85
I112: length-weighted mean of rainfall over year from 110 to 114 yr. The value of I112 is 1.27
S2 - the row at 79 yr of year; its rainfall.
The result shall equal 1.96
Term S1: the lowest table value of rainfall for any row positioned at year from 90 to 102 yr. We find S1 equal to 1.38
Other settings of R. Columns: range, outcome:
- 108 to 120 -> 1.23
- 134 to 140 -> 1.95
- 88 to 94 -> 1.78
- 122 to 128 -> 1.72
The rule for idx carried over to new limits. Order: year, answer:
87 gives 1.96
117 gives 1.42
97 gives 1.44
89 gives 1.93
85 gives 1.93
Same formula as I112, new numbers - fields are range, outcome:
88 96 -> 1.8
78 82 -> 1.95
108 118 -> 1.31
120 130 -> 1.76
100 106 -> 1.42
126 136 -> 1.89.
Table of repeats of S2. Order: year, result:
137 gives 1.96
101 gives 1.48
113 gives 1.31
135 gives 1.96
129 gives 1.92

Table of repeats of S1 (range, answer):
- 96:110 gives 1.26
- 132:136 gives 1.92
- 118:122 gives 1.51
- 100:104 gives 1.44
